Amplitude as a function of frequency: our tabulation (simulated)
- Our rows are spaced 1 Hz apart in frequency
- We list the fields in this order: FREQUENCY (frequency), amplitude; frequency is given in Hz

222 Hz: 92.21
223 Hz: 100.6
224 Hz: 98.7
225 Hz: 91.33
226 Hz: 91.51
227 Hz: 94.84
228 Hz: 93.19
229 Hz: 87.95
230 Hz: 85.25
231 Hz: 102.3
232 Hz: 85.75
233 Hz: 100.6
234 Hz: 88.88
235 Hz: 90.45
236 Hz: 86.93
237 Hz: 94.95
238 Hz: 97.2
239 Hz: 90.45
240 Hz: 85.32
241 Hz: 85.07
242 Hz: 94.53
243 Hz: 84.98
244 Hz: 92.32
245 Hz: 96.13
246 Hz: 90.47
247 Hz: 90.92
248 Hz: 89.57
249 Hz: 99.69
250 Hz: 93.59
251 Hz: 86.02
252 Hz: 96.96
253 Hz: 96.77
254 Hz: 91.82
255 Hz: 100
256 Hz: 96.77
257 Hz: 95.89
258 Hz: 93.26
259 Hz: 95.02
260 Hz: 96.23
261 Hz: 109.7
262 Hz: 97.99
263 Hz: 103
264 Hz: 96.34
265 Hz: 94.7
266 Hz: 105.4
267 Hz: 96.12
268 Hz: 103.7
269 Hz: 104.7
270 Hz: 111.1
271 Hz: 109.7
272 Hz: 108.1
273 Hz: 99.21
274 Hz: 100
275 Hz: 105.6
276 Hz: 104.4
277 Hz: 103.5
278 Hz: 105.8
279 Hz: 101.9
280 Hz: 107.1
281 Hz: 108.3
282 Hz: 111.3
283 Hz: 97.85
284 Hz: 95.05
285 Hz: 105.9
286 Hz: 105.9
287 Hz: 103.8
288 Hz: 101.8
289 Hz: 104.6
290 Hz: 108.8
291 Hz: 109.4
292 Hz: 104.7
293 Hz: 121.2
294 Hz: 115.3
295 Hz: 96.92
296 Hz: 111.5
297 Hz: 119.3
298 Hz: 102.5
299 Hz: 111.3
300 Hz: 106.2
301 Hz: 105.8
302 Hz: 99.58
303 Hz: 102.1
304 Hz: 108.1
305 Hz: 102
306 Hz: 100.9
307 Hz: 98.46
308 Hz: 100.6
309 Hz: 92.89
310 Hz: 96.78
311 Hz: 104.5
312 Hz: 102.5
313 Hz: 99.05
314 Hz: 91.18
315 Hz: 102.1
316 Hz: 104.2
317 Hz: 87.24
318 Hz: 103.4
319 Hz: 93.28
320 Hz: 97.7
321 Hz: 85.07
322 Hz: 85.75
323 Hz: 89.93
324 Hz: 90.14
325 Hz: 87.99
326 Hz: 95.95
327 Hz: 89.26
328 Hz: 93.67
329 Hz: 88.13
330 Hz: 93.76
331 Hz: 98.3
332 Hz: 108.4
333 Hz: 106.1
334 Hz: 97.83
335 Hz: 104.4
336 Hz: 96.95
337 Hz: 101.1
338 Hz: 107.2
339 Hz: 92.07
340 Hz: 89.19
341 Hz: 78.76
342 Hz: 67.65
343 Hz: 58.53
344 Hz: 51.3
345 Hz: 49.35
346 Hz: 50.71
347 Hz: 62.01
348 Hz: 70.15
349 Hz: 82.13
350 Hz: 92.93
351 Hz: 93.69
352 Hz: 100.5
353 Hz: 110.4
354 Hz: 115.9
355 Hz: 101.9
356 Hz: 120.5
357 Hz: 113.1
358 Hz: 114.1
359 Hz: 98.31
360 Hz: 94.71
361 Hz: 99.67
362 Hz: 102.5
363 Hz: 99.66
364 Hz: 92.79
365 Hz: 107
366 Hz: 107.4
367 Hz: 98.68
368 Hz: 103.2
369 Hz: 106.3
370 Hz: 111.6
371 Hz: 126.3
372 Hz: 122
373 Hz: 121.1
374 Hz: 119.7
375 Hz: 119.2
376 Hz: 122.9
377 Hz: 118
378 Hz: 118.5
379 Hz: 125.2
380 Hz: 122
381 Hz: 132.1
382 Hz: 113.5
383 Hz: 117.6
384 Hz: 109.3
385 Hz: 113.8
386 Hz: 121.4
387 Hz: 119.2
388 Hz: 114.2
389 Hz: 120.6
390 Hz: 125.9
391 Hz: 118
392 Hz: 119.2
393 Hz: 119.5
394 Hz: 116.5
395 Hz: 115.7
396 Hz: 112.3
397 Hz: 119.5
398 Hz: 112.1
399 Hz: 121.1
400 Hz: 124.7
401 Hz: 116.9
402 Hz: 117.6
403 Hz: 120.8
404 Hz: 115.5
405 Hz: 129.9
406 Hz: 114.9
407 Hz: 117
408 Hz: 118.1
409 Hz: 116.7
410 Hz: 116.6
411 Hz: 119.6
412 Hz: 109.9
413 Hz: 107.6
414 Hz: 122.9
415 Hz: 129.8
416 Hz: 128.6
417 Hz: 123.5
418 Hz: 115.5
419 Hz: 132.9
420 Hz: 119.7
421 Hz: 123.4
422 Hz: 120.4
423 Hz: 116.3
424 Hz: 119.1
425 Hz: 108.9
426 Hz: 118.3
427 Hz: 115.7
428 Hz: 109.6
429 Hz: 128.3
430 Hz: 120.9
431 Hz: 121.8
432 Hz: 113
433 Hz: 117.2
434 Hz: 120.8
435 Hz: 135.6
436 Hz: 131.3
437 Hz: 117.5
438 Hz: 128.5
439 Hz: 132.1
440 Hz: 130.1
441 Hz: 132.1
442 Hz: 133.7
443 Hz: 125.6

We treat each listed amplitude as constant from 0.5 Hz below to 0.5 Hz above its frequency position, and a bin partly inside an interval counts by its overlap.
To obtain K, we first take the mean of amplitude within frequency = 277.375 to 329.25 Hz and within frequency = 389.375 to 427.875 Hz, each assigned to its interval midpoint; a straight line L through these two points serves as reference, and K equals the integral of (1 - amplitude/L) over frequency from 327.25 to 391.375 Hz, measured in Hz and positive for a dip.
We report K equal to 4.9 Hz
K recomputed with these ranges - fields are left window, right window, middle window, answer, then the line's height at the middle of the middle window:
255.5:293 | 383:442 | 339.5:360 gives 4.8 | 112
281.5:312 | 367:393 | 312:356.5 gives 8.0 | 111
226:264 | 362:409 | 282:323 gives 0.3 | 103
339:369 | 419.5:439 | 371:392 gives -3.8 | 102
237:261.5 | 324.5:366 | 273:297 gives -3.3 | 93.2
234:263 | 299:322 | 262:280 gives -1.4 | 95.7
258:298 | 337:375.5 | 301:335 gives 1.1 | 100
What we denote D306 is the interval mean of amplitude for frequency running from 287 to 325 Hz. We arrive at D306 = 101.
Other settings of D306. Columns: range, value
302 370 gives 94.7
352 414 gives 115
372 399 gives 119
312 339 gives 96.1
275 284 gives 104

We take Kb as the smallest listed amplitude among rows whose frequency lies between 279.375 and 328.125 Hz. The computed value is 85.07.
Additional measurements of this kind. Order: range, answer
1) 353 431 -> 92.79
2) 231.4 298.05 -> 84.98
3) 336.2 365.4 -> 49.35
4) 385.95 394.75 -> 114.2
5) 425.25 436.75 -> 109.6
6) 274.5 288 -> 95.05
